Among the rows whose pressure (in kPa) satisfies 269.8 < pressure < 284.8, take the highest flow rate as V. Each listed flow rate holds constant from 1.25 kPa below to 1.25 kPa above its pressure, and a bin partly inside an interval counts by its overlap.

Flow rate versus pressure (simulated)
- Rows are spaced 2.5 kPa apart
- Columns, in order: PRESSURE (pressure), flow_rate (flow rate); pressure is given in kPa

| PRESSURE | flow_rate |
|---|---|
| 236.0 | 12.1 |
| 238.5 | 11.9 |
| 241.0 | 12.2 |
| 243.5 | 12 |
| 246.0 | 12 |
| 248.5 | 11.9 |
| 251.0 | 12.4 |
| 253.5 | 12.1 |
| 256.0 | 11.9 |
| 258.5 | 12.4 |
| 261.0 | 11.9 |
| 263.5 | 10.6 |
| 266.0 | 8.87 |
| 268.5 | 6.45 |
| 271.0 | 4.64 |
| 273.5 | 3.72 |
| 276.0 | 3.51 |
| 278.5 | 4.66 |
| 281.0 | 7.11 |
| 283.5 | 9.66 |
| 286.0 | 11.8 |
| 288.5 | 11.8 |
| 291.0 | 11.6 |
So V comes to 9.66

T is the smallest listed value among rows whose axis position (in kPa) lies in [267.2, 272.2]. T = 4.64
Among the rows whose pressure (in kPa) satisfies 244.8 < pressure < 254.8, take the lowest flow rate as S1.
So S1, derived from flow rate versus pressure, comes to 11.9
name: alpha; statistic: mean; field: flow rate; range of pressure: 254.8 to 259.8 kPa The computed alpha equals 12.2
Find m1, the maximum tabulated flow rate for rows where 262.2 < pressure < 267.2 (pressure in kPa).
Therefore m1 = 10.6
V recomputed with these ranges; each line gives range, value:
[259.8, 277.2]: 11.9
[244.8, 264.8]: 12.4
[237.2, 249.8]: 12.2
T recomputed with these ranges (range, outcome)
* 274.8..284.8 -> 3.51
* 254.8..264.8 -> 10.6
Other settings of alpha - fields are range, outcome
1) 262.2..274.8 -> 6.86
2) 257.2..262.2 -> 12.2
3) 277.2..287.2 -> 8.27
